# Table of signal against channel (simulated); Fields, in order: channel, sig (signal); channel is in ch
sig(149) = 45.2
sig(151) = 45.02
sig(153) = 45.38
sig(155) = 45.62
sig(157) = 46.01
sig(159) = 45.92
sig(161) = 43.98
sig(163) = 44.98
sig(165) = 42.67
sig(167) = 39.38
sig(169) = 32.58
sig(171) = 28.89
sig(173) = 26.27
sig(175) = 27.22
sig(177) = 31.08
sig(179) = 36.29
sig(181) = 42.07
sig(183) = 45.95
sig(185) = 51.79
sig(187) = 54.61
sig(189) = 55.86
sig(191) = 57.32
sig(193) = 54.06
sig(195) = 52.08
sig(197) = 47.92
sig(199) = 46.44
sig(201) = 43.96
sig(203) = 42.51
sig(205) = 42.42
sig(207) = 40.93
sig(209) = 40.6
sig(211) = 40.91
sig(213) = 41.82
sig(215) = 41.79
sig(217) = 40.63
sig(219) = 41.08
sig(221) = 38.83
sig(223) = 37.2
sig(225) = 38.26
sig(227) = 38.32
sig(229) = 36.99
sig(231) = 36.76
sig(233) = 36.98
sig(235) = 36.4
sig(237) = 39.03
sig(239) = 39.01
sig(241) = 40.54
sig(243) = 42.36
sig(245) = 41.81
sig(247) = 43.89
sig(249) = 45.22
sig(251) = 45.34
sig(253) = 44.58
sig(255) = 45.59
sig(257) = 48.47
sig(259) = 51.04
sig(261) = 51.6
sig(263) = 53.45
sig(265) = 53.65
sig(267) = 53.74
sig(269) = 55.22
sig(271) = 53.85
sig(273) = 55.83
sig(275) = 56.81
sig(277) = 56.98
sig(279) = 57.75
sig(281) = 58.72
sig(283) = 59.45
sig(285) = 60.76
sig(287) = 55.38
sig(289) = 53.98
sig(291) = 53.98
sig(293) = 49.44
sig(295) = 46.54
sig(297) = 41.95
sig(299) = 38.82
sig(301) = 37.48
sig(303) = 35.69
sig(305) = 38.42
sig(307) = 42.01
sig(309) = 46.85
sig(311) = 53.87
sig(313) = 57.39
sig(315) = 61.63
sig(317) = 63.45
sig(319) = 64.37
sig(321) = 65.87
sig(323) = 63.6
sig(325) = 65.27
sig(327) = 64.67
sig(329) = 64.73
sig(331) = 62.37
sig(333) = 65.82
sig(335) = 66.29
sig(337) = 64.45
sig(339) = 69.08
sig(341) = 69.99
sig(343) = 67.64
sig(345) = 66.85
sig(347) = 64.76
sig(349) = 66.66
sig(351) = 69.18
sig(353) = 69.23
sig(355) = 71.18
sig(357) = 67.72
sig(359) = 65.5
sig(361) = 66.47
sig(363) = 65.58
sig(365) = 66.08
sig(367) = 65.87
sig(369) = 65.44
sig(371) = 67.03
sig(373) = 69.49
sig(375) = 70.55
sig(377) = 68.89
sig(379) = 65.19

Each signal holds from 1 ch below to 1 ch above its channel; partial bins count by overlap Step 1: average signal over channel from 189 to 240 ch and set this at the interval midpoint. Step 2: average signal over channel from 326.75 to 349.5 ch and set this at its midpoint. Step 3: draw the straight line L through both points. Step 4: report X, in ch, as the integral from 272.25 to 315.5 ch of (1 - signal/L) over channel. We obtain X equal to 5.0 ch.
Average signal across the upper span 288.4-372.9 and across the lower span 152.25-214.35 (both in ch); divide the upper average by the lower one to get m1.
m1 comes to 1.39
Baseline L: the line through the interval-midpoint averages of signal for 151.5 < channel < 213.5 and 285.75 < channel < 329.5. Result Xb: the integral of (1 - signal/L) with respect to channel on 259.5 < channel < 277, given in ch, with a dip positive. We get -1.6 ch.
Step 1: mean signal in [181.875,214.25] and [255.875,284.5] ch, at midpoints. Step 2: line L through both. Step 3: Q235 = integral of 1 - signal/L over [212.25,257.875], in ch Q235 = 9.21 ch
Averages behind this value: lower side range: 47.4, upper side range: 54.8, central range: 40.9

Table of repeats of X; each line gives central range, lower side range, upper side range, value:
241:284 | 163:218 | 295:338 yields -0.9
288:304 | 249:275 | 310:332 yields 3.5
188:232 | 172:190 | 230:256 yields -2.3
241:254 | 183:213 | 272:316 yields 1.5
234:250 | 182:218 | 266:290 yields 3.4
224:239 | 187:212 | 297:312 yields 2.6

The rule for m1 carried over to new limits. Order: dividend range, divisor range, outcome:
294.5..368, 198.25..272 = 1.38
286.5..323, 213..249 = 1.28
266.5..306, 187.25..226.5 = 1.14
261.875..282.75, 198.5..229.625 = 1.37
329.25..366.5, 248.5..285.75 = 1.26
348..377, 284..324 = 1.31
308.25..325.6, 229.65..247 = 1.53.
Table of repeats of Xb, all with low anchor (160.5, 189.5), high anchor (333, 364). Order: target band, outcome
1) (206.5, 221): 1.6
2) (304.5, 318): 2.0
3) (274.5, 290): -0.2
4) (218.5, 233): 3.0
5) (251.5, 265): 1.0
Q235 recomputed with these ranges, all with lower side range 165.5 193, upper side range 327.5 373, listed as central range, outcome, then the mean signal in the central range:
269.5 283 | -0.3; 56.8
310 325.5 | 0.0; 61.8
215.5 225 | 1.6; 39.4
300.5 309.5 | 3.0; 39.9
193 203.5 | -0.8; 47.5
